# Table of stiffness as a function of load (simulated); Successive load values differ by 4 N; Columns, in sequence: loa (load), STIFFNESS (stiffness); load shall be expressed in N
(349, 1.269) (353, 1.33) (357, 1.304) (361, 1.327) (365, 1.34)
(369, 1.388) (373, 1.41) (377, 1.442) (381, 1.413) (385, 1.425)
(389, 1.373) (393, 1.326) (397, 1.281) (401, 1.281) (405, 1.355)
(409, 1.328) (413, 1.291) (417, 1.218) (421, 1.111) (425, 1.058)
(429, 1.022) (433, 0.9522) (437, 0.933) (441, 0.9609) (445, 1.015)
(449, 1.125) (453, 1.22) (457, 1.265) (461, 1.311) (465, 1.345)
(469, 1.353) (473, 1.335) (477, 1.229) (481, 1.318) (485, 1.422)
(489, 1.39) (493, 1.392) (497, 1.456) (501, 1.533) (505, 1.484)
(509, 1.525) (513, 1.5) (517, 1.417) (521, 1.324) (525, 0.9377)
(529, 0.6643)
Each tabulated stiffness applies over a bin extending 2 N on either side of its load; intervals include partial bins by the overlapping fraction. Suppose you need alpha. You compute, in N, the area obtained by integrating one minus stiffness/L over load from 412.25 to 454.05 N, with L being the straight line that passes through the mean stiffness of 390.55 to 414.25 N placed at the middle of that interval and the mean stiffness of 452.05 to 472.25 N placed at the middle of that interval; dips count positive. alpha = 7.5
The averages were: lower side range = 1.31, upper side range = 1.31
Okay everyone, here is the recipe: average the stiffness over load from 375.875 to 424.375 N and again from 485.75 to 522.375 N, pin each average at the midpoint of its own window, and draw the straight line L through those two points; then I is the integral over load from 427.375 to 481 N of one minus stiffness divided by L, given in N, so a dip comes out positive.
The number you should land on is 8.5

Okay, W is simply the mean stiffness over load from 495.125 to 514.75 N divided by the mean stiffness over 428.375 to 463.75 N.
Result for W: 1.37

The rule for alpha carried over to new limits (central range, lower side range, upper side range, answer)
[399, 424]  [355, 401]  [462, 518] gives 2.2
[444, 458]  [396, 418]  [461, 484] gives 1.6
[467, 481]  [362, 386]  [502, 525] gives 1.0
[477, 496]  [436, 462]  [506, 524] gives -1.2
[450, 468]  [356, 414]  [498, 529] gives 0.9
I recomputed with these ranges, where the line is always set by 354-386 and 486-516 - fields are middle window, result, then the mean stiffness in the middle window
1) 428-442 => 4.5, 0.964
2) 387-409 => 1.2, 1.32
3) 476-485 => 0.9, 1.31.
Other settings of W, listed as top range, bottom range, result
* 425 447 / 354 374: 0.73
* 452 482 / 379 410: 0.96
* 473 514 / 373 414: 1.05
